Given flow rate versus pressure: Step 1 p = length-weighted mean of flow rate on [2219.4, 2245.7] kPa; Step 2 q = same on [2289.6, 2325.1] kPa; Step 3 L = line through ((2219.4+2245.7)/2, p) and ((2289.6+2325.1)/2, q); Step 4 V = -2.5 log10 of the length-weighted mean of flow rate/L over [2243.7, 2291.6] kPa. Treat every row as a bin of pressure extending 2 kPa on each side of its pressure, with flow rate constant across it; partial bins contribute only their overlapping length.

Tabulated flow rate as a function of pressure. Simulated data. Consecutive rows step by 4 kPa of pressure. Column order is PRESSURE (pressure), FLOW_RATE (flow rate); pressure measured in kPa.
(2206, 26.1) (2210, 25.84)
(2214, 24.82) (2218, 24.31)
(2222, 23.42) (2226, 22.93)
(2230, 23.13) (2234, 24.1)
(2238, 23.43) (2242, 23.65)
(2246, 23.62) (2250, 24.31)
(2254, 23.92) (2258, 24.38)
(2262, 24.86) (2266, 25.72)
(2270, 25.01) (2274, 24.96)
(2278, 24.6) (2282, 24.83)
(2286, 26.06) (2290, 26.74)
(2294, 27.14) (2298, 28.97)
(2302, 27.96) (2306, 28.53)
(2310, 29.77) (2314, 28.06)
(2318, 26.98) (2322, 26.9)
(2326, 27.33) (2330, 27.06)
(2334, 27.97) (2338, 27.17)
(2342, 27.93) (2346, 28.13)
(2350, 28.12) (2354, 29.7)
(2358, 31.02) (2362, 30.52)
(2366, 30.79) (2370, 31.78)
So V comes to 0.03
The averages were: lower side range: 23.5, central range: 24.9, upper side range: 27.9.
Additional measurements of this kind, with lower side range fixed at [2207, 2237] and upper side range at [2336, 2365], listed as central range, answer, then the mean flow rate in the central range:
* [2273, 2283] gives 0.06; 24.8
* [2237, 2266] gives 0.05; 24.2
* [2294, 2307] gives -0.05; 28.3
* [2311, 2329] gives 0.02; 27.4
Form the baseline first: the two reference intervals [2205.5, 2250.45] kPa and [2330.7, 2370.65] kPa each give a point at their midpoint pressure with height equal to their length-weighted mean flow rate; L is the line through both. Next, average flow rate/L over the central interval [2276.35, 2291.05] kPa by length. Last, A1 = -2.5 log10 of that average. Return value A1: 0.04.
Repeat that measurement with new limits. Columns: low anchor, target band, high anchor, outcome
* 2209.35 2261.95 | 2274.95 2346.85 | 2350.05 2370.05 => 0.022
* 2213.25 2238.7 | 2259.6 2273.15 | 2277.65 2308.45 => 0.023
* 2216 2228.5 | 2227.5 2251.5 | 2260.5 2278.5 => 0.019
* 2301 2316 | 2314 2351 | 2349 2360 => 0.065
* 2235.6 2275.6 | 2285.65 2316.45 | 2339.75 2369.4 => -0.049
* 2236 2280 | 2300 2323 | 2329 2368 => -0.041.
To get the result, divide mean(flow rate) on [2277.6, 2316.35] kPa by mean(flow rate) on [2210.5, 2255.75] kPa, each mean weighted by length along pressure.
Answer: 1.15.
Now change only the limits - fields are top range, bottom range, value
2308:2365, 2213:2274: 1.18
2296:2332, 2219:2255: 1.18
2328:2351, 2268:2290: 1.10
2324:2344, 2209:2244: 1.15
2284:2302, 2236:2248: 1.16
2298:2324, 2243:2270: 1.15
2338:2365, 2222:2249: 1.24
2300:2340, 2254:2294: 1.10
